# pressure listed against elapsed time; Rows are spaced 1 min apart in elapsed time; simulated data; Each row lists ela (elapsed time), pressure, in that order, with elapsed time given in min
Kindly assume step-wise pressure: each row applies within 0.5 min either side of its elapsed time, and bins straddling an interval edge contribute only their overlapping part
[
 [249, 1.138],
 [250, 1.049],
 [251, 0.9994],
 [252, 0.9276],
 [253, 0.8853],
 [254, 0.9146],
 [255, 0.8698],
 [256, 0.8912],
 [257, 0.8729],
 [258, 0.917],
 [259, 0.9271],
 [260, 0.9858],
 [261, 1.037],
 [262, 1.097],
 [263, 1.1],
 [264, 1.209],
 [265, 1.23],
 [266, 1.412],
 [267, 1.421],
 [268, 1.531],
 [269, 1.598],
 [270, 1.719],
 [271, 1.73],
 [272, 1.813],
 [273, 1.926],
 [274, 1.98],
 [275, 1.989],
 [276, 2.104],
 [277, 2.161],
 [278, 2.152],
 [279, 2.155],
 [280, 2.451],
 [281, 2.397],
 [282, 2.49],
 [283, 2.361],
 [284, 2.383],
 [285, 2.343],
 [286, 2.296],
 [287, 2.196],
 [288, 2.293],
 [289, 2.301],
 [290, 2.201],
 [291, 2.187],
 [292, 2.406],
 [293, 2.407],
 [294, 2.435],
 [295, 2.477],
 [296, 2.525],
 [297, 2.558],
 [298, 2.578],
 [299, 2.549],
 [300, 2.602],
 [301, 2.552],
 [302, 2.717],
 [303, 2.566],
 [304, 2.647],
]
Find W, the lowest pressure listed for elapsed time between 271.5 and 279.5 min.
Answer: 1.813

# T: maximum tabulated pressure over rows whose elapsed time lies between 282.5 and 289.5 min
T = 2.383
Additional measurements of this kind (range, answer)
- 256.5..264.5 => 1.209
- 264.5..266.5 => 1.412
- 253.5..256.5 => 0.9146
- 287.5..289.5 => 2.301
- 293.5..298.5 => 2.578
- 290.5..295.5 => 2.477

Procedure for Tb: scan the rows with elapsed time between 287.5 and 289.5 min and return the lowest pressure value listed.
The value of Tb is 2.293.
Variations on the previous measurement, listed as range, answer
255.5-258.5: 0.8729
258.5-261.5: 0.9271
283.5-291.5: 2.187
